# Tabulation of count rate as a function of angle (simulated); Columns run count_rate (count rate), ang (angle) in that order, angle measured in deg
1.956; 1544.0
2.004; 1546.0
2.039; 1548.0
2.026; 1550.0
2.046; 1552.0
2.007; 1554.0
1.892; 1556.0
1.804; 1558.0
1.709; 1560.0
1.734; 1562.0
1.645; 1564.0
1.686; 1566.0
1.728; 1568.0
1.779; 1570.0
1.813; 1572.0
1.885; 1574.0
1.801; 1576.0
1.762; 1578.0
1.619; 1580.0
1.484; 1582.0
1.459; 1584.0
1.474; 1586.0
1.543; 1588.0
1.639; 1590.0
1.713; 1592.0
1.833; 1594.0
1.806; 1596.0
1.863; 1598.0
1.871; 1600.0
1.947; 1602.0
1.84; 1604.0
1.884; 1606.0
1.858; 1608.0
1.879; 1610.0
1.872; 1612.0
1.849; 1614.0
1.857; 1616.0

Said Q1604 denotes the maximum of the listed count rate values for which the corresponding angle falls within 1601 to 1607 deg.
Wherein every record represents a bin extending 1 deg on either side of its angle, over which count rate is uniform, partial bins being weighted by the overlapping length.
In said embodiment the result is 1.947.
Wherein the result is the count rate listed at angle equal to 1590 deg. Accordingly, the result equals 1.639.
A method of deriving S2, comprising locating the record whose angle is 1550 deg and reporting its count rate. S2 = 2.026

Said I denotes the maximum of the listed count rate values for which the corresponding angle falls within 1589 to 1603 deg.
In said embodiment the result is 1.947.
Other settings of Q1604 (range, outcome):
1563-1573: 1.813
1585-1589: 1.543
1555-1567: 1.892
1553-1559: 2.007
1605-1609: 1.884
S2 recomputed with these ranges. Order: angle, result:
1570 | 1.779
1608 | 1.858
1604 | 1.84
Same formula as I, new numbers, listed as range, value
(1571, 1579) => 1.885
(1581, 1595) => 1.833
